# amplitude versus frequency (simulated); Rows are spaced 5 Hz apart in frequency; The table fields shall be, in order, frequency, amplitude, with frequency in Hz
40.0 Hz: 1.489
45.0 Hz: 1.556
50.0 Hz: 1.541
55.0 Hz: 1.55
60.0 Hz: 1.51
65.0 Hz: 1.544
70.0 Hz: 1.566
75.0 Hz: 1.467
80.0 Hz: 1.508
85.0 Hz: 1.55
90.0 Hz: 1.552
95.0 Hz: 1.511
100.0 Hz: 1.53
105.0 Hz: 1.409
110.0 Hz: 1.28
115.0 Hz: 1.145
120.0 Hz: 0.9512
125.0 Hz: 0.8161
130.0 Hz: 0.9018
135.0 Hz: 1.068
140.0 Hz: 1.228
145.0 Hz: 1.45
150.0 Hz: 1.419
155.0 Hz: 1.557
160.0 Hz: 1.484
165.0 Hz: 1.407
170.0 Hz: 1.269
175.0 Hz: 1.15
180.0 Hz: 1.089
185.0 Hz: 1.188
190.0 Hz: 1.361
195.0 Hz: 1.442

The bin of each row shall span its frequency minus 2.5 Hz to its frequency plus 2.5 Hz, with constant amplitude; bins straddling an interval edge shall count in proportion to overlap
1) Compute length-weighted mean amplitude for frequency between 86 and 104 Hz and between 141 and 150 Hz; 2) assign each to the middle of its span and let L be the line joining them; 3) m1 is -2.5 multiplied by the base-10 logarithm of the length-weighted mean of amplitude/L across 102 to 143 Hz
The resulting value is 0.30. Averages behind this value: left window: 1.52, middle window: 1.11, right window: 1.4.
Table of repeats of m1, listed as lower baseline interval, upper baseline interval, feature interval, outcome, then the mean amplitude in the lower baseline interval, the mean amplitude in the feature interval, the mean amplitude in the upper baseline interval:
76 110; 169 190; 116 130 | 0.452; 1.49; 0.915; 1.19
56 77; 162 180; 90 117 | 0.027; 1.53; 1.4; 1.26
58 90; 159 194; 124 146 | 0.254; 1.53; 1.09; 1.28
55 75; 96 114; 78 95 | -0.056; 1.53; 1.53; 1.39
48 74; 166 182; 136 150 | -0.031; 1.54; 1.32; 1.19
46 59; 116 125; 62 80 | -0.108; 1.54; 1.52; 0.946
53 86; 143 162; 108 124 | 0.345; 1.53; 1.09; 1.48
